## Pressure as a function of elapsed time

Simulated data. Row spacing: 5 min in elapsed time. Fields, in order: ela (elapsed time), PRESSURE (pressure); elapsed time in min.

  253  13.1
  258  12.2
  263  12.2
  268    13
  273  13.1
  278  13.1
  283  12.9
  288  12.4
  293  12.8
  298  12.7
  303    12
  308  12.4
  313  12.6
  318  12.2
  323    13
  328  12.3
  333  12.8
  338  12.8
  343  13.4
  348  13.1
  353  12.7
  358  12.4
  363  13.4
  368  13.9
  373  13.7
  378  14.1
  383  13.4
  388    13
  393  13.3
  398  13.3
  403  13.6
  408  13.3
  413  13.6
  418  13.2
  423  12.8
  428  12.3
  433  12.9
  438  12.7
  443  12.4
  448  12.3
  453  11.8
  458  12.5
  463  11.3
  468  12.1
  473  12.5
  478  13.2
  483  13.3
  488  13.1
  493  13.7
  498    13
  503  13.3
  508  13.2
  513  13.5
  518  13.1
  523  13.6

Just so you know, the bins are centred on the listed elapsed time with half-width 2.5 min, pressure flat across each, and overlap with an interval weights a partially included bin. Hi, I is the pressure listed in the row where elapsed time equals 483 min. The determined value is 13.3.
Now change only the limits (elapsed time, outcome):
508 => 13.2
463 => 11.3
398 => 13.3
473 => 12.5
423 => 12.8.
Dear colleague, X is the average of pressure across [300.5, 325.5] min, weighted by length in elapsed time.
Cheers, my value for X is 12.4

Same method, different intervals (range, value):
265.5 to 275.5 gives 13.1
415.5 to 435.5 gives 12.8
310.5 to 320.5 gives 12.4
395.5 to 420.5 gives 13.4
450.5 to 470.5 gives 11.9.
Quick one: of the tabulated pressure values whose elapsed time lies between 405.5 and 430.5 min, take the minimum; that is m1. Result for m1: 12.3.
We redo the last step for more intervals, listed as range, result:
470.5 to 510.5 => 12.5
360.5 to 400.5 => 13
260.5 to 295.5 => 12.2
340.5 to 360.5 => 12.4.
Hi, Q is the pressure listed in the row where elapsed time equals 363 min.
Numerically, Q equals 13.4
